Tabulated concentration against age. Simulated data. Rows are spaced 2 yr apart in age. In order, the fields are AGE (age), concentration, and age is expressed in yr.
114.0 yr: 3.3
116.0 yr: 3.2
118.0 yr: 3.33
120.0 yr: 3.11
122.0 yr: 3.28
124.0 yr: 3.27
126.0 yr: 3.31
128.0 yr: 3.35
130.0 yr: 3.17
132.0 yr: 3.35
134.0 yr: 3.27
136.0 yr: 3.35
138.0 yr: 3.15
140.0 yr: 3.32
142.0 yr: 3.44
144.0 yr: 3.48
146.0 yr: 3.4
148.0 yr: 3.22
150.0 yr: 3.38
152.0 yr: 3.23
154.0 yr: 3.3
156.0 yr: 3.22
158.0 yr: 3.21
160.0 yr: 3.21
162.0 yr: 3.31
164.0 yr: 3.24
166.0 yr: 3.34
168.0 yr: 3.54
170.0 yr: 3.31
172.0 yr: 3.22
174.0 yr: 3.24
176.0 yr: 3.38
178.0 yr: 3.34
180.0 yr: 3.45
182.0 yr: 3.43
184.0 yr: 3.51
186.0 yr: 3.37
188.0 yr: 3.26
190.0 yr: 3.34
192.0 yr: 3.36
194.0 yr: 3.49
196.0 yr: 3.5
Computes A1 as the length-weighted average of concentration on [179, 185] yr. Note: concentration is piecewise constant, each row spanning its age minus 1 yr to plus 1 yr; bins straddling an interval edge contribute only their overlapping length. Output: 3.46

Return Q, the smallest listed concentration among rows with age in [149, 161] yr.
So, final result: 3.21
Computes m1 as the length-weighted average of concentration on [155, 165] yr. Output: 3.24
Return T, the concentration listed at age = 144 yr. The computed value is 3.48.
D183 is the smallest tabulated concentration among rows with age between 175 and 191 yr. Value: 3.26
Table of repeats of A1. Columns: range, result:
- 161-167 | 3.3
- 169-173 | 3.27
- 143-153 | 3.34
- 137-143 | 3.3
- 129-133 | 3.26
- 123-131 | 3.27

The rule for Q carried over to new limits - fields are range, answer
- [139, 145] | 3.32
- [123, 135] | 3.17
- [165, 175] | 3.22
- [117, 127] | 3.11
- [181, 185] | 3.43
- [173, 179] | 3.24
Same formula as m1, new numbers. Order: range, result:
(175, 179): 3.36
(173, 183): 3.37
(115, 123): 3.23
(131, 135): 3.31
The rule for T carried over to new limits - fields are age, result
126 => 3.31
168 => 3.54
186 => 3.37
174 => 3.24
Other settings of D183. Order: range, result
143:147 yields 3.4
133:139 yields 3.15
